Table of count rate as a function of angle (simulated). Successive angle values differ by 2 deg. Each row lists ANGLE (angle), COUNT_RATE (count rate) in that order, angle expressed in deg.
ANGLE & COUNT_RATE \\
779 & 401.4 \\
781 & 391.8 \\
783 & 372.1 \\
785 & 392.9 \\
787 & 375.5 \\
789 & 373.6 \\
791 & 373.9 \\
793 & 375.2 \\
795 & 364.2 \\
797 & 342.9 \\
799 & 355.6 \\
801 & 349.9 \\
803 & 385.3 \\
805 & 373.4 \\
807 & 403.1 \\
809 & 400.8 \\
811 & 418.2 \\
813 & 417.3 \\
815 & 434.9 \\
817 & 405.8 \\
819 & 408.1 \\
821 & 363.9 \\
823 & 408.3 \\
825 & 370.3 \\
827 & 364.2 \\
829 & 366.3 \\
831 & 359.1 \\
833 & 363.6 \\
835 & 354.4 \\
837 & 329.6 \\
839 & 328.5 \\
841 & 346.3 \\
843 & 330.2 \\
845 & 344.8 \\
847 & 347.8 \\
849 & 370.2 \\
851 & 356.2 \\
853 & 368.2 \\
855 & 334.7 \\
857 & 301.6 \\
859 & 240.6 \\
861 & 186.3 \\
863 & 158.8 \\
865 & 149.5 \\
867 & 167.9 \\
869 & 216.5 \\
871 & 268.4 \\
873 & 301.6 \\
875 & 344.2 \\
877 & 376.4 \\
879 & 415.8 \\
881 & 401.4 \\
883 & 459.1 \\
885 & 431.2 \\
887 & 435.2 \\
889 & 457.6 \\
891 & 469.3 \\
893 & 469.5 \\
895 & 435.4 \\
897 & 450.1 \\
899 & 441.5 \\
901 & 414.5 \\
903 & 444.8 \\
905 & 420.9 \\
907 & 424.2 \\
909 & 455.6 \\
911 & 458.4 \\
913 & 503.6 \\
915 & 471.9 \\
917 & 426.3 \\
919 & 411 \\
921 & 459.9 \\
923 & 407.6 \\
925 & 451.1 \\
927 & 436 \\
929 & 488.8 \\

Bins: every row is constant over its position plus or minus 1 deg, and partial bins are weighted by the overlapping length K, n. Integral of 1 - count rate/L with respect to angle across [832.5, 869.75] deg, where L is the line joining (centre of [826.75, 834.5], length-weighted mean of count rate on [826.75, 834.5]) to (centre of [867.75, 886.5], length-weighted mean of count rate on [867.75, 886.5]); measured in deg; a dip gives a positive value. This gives 6.8 deg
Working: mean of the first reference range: 363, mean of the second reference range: 357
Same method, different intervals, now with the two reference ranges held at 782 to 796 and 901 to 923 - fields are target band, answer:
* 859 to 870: 6.21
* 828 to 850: 2.95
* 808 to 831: -0.14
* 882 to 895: -0.63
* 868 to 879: 2.89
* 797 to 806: 0.44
